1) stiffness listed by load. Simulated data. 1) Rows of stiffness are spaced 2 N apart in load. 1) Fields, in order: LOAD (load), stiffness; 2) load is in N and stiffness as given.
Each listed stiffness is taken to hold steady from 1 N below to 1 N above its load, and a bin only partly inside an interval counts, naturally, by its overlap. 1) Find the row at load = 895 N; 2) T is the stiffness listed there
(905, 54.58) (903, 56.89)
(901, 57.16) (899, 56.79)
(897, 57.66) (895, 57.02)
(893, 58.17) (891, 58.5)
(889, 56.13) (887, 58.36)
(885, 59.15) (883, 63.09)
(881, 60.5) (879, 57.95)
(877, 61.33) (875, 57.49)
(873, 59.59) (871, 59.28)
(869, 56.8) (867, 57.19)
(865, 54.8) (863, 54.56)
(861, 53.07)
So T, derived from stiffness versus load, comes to 57.02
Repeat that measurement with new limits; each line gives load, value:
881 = 60.5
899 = 56.79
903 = 56.89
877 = 61.33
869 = 56.8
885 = 59.15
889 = 56.13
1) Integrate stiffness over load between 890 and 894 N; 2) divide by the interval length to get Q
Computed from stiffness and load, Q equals 58.3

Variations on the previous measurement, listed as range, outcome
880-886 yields 60.9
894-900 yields 57.2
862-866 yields 54.7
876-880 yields 59.6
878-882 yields 59.2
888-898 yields 57.5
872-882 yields 59.4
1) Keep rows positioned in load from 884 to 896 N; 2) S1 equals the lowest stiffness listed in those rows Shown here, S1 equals 56.13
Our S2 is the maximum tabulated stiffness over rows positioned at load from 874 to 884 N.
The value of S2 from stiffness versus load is 63.09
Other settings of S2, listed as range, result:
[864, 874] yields 59.59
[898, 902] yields 57.16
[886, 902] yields 58.5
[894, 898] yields 57.66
